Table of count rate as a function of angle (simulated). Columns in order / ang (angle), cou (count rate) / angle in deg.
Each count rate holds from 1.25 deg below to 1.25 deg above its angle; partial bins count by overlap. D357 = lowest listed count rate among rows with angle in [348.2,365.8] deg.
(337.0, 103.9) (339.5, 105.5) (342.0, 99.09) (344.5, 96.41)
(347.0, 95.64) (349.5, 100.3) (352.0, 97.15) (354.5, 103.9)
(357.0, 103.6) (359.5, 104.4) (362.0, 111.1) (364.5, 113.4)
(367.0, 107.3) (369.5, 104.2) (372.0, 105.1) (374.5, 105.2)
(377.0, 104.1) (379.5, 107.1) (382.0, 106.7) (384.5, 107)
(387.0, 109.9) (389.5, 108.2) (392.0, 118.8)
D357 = 97.15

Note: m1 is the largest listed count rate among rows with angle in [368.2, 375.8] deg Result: 105.2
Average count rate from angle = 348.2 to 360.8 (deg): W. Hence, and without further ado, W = 102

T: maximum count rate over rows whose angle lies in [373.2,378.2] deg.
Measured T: 105.2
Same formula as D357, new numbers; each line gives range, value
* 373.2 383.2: 104.1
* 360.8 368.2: 107.3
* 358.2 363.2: 104.4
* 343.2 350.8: 95.64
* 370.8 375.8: 105.1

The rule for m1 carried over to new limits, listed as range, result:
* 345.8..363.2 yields 111.1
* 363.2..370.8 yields 113.4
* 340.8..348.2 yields 99.09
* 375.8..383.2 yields 107.1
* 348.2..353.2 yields 100.3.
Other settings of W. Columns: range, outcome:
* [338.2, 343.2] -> 102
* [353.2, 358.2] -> 104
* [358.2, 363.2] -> 108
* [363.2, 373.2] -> 108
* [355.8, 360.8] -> 104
